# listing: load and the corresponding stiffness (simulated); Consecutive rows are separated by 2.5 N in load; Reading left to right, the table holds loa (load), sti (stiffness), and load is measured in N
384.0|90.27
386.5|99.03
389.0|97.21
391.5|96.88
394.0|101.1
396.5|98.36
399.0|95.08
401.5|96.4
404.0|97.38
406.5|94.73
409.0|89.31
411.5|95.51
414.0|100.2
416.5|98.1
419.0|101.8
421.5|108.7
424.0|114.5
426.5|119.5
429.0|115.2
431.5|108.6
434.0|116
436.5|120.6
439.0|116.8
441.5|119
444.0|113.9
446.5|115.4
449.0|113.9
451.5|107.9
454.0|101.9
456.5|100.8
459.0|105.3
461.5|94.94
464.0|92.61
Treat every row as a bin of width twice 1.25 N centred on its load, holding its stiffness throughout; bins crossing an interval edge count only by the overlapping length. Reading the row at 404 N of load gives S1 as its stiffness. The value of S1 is 97.38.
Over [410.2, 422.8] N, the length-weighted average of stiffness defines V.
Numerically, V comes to 101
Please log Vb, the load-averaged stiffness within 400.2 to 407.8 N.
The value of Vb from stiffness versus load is 96.1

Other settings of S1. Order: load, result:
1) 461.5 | 94.94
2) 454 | 101.9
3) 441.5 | 119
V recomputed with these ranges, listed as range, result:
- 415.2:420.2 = 99.9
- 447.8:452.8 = 111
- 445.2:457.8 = 108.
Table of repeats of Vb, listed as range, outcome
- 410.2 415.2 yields 97.7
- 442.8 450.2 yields 114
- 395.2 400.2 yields 96.8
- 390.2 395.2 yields 99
